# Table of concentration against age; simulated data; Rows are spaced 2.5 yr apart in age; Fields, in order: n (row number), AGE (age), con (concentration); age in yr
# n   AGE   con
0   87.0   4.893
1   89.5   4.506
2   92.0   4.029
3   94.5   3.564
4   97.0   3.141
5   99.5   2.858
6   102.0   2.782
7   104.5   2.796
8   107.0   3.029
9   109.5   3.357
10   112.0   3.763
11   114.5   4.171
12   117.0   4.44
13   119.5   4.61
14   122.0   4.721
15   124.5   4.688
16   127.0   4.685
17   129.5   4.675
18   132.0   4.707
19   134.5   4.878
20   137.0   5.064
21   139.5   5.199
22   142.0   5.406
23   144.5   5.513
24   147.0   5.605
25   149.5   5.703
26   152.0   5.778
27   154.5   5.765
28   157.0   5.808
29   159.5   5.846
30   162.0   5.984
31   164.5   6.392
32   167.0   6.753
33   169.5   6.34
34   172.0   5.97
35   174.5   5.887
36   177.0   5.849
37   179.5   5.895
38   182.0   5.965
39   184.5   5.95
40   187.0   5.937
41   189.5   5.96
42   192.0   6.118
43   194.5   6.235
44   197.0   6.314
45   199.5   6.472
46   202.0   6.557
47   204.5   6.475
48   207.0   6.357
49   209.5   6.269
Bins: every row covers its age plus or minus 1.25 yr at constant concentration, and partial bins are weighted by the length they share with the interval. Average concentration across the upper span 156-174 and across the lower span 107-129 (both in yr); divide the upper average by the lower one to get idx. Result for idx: 1.4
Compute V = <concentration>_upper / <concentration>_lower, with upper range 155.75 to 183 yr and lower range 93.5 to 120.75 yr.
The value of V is 1.73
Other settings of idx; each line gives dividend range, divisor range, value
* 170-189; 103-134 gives 1.43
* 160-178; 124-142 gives 1.26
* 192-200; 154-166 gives 1.05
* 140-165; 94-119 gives 1.68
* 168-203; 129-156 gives 1.15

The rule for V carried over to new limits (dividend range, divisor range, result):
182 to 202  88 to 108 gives 1.83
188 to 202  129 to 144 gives 1.24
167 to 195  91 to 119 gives 1.74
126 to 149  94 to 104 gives 1.69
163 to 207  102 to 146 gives 1.40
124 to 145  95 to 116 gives 1.52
